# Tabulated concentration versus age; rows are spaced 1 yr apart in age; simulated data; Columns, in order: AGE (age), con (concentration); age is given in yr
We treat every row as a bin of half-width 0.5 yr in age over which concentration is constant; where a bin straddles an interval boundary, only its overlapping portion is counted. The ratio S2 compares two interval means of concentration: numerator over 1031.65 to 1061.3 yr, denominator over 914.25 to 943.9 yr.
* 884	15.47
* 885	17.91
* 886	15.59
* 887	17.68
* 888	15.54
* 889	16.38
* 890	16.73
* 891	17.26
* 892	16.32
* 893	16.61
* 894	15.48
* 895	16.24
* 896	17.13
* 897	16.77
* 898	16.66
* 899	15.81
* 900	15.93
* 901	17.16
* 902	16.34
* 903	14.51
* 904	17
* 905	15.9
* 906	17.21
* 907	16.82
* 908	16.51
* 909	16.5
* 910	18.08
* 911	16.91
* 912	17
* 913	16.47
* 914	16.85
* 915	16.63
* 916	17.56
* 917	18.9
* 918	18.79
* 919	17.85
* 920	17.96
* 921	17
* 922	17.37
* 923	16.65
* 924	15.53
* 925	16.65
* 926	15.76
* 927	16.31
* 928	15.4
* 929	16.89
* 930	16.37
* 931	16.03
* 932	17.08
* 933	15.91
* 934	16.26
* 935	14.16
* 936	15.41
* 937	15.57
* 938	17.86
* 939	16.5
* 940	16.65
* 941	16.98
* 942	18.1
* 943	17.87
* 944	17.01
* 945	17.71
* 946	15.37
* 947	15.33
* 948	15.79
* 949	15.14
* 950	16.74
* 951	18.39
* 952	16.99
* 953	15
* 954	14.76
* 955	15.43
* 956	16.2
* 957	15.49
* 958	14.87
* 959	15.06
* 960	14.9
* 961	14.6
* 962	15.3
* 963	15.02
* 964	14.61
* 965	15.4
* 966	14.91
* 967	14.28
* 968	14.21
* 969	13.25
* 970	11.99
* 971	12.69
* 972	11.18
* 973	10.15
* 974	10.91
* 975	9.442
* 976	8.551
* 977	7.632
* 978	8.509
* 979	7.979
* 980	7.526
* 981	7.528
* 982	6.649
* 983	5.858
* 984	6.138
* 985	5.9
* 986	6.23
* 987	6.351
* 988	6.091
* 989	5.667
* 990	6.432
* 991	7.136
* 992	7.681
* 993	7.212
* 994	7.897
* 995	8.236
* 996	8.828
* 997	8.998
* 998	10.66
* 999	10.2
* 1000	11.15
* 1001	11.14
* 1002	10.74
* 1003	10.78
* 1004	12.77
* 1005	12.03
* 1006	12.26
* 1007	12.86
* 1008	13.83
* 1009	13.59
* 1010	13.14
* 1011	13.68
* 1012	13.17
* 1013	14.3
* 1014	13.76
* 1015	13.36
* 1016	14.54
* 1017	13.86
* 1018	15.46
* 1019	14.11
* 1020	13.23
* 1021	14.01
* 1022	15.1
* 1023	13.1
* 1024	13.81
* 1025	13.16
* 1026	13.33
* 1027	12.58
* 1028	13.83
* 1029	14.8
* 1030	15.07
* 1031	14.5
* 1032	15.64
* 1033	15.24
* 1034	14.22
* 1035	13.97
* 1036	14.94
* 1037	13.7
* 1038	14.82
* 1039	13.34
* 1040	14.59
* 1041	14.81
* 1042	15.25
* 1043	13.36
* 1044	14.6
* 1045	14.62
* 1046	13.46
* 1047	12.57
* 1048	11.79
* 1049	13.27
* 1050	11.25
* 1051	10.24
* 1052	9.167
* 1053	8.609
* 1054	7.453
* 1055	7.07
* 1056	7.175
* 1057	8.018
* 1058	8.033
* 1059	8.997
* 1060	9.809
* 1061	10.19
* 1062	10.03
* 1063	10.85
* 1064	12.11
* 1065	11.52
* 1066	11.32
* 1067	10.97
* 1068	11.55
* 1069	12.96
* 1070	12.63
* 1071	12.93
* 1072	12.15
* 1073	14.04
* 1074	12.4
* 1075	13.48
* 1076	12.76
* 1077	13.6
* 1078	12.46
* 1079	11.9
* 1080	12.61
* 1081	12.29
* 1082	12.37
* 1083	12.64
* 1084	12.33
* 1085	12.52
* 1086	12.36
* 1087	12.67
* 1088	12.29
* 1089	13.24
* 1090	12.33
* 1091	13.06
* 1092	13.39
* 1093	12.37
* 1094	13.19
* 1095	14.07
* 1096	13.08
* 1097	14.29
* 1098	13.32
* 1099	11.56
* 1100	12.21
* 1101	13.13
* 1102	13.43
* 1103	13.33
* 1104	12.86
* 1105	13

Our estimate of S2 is 0.7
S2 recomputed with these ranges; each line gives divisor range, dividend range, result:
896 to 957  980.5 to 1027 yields 0.65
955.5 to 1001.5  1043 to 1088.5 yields 1.11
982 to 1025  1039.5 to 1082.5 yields 1.08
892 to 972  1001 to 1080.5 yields 0.78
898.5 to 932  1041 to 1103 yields 0.72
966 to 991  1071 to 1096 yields 1.44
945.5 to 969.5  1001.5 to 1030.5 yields 0.88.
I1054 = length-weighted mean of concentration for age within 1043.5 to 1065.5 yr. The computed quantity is 10.5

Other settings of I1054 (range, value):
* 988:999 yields 7.9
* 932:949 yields 16.4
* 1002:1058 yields 13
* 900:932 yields 16.8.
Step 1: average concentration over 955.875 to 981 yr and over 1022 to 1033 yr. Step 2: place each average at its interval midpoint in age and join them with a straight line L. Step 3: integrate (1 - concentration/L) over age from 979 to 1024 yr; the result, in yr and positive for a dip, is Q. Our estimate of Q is 9.8 yr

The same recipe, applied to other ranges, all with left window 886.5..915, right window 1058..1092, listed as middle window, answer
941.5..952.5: -1.0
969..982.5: 4.8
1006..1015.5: 0.2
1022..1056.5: 0.2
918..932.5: -0.7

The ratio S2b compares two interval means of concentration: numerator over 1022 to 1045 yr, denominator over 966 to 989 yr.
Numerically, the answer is 1.6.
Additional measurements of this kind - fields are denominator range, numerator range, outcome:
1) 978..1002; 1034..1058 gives 1.55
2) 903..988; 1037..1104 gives 0.84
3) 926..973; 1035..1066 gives 0.74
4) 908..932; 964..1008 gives 0.57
